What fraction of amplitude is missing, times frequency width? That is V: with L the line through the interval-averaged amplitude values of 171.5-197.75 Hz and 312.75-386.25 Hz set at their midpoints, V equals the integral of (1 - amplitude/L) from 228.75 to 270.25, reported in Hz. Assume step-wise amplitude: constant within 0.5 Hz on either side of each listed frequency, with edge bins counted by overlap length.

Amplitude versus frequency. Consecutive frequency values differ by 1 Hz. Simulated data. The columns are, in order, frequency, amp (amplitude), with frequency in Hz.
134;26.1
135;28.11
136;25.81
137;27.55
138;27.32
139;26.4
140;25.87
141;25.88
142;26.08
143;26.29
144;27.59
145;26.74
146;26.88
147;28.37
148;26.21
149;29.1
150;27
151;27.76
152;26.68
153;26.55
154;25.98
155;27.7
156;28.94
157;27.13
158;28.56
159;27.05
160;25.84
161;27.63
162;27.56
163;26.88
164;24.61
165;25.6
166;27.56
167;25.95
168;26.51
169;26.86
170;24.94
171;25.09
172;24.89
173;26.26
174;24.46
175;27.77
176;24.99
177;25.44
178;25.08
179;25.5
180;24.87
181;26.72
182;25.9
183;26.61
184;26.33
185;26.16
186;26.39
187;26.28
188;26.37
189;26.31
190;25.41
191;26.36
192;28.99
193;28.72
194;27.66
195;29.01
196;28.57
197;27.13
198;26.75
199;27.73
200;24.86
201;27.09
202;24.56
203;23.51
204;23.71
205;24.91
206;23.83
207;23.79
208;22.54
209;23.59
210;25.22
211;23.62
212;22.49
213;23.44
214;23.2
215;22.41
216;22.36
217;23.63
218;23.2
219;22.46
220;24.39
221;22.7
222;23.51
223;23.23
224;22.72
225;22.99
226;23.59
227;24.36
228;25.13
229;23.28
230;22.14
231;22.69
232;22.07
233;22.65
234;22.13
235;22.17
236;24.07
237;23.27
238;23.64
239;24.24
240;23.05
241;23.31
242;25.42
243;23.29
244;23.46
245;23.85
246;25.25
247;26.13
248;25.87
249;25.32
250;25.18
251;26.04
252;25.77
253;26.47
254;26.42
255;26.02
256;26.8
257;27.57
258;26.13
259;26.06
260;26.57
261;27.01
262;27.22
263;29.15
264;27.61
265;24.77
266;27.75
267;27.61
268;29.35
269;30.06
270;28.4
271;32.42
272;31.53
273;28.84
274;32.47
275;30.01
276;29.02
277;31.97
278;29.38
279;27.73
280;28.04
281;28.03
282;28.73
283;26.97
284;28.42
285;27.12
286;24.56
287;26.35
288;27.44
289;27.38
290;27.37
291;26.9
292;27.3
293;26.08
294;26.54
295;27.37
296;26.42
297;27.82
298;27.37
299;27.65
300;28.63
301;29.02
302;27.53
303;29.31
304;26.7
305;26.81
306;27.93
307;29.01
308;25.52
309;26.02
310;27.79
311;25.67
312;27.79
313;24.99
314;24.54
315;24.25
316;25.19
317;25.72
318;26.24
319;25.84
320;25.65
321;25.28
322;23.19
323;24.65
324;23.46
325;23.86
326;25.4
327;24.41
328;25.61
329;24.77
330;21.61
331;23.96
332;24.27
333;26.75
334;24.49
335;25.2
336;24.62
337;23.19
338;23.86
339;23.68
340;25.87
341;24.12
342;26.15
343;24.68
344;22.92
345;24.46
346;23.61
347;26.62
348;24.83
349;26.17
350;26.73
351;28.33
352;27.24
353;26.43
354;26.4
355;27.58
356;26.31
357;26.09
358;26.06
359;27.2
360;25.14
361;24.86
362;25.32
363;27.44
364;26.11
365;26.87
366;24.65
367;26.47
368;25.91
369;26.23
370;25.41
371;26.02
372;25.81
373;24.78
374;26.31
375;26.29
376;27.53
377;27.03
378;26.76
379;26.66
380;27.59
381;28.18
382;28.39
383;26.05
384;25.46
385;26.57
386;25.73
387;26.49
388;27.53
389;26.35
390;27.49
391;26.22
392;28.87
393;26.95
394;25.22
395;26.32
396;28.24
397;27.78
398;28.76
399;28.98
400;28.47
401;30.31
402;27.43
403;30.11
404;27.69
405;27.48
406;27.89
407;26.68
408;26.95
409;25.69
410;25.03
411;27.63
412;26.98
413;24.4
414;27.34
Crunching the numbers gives 1.20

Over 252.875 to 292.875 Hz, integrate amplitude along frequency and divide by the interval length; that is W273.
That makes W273 28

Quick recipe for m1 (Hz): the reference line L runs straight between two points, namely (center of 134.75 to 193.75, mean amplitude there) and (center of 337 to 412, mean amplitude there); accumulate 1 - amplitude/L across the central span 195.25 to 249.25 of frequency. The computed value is 5.2 Hz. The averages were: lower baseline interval 26.6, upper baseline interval 26.5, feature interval 24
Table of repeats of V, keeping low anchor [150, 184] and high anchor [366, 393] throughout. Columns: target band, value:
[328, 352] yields 1.50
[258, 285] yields -2.15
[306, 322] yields 0.35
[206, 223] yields 2.01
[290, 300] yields -0.24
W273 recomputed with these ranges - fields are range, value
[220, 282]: 26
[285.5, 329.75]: 26.3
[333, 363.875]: 25.5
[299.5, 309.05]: 27.7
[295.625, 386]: 25.9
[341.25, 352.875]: 25.6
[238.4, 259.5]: 25.3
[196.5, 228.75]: 24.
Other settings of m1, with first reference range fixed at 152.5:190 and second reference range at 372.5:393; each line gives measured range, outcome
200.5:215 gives 1.4 Hz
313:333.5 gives 1.5 Hz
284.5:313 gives -0.6 Hz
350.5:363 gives 0.1 Hz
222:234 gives 1.5 Hz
